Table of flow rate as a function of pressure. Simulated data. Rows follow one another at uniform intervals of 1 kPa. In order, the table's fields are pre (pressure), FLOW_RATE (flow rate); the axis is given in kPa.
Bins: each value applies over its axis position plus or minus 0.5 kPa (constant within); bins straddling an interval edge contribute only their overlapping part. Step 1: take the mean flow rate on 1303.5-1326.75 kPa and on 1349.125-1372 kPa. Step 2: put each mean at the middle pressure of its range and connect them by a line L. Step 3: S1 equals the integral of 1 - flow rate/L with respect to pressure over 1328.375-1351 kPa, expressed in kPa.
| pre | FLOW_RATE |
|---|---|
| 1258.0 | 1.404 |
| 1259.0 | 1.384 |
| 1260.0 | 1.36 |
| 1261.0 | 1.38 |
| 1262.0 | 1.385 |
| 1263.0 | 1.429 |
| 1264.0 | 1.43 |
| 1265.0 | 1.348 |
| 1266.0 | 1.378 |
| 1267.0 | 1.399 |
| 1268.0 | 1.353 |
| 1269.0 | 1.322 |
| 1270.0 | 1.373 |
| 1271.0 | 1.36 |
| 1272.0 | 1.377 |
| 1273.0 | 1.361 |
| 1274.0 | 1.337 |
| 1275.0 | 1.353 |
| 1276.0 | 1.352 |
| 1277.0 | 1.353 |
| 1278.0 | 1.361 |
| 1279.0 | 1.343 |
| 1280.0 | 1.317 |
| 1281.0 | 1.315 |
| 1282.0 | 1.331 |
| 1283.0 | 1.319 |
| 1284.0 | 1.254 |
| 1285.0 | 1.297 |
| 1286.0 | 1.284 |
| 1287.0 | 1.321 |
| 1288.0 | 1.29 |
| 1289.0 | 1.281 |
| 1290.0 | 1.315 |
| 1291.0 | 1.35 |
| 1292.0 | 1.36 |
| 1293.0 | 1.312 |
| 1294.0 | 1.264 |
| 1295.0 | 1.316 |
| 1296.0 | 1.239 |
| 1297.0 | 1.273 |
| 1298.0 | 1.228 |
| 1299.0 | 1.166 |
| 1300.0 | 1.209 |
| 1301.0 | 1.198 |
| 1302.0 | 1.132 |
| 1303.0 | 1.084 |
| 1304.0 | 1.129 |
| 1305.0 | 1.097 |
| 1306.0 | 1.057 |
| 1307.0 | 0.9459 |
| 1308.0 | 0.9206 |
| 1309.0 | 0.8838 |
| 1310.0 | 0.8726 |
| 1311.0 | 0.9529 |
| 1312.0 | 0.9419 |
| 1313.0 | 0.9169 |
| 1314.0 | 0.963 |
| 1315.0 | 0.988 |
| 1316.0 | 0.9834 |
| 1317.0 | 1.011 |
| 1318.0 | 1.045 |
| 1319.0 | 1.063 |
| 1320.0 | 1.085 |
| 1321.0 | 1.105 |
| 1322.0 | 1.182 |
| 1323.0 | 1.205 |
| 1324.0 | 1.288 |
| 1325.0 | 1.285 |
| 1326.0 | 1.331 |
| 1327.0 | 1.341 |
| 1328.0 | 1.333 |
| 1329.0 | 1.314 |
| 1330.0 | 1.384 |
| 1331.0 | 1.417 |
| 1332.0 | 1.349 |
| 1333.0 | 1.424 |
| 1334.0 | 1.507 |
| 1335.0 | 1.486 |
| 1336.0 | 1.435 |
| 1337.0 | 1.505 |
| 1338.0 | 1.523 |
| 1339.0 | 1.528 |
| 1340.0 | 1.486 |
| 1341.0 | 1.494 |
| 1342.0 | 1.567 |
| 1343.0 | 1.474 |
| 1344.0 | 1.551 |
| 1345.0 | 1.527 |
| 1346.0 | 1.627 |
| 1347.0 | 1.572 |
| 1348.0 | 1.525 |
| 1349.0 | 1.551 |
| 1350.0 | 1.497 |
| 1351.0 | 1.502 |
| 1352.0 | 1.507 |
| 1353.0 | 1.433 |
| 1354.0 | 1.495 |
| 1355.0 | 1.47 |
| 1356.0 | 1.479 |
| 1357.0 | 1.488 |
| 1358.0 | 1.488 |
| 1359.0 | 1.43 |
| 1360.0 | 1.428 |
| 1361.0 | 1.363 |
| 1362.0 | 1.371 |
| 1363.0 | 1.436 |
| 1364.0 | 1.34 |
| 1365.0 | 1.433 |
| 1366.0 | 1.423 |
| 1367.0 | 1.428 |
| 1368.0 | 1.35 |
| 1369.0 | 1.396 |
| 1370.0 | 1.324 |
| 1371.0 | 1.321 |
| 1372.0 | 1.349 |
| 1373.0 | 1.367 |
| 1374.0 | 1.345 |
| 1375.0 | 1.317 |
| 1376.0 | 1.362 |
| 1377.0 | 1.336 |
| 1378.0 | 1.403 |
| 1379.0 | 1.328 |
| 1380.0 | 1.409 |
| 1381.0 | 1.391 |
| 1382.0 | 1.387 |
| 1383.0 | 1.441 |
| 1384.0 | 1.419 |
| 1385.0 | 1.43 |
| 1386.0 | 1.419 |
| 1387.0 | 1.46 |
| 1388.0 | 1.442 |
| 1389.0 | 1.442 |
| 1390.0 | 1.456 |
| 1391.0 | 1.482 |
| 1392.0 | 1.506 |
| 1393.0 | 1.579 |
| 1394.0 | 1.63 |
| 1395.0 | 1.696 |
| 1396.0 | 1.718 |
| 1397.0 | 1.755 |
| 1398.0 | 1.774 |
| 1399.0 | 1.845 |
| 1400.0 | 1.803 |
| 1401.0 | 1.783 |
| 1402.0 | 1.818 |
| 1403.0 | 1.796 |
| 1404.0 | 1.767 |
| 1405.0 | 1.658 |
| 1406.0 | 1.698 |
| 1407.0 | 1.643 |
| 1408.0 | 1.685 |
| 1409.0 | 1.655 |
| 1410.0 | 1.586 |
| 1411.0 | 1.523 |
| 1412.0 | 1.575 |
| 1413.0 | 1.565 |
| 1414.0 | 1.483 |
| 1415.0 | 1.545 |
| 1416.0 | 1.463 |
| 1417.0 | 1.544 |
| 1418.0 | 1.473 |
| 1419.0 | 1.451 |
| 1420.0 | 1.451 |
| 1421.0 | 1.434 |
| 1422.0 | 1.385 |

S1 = -4.1 kPa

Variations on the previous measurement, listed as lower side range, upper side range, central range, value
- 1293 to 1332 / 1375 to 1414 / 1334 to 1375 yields -3.1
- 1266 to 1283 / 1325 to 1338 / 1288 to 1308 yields 2.5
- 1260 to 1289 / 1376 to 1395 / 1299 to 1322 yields 5.8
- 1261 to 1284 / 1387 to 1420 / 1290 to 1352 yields 7.9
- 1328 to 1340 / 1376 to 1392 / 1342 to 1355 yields -0.8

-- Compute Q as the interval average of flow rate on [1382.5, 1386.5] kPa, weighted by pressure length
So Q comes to 1.43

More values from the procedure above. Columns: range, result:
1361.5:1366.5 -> 1.4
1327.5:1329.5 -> 1.32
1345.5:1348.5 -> 1.57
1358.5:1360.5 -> 1.43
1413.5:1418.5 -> 1.5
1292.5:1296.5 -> 1.28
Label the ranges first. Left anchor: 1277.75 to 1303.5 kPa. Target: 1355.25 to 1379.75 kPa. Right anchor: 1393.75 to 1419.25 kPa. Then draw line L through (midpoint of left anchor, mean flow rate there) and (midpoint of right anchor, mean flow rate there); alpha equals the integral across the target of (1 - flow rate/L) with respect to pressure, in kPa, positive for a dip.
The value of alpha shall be 2.2 kPa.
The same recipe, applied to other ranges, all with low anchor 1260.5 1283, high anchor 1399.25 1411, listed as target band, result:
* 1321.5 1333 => 1.5 kPa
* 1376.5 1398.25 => 2.3 kPa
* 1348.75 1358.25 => 0.5 kPa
